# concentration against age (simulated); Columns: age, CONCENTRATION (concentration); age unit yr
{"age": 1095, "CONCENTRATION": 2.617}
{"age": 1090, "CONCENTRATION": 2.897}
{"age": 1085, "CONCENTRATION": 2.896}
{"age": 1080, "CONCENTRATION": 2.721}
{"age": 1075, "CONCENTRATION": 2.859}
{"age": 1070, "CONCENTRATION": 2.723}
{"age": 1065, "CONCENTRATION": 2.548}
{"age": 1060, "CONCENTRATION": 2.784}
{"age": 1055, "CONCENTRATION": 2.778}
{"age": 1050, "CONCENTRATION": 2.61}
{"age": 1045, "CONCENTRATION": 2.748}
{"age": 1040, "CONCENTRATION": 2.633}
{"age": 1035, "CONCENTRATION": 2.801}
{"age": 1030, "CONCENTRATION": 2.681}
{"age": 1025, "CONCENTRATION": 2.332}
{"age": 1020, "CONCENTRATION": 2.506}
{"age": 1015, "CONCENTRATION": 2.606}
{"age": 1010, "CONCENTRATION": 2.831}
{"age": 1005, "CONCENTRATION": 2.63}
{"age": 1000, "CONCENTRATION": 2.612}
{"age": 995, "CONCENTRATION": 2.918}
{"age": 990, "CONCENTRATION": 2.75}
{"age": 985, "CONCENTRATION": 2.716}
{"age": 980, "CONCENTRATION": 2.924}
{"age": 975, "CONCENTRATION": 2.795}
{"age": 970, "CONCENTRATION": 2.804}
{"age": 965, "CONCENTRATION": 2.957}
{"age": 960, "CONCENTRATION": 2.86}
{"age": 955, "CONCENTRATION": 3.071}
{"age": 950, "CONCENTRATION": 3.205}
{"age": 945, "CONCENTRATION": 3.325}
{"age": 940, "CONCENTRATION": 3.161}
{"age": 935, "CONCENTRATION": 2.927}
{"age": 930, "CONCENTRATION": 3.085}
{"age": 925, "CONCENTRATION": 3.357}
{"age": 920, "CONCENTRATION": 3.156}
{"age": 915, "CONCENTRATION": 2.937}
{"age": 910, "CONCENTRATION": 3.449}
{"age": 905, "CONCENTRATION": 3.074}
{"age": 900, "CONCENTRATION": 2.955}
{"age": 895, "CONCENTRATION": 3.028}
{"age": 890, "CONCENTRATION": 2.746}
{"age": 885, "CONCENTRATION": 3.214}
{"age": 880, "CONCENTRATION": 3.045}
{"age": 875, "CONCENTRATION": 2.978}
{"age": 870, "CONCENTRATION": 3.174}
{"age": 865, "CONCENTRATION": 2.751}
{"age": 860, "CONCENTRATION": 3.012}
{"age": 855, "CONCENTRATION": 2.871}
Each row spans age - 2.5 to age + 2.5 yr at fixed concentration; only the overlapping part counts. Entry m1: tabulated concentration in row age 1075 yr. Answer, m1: 2.859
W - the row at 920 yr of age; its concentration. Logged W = 3.156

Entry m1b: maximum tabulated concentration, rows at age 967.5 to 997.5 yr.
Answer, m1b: 2.924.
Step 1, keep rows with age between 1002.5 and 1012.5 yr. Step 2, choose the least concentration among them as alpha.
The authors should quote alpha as 2.63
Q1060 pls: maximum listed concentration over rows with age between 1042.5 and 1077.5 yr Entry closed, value 2.859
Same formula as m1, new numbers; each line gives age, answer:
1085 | 2.896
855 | 2.871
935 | 2.927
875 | 2.978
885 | 3.214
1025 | 2.332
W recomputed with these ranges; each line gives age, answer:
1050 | 2.61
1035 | 2.801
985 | 2.716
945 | 3.325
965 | 2.957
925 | 3.357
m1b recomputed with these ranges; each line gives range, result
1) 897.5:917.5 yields 3.449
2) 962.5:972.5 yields 2.957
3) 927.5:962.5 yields 3.325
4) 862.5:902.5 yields 3.214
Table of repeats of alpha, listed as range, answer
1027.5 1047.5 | 2.633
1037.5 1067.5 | 2.548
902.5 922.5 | 2.937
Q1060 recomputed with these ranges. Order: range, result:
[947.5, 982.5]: 3.205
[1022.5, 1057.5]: 2.801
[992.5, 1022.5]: 2.918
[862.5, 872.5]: 3.174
